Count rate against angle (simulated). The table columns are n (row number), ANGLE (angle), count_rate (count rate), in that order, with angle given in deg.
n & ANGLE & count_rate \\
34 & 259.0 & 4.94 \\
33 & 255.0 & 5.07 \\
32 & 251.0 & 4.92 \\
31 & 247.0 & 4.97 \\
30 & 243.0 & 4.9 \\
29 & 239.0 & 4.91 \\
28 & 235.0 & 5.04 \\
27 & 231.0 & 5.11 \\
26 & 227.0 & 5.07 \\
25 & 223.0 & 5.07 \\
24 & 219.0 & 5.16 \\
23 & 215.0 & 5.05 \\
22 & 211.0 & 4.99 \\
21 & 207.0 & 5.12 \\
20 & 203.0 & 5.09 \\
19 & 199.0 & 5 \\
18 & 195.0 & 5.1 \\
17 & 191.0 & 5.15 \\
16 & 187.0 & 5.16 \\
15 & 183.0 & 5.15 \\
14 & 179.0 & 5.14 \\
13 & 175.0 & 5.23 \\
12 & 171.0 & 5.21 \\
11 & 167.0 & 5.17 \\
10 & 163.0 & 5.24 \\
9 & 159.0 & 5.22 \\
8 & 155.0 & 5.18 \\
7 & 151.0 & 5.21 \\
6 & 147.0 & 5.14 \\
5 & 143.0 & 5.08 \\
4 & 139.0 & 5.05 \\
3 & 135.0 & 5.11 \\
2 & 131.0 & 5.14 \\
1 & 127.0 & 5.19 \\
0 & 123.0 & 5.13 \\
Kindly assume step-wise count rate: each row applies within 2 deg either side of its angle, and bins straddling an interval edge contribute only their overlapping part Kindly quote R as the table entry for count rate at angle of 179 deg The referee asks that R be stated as 5.14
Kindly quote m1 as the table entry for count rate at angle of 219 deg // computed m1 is 5.16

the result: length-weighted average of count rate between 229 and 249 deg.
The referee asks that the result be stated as 4.99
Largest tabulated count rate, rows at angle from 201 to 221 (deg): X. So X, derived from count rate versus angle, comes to 5.16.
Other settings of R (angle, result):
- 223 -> 5.07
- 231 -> 5.11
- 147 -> 5.14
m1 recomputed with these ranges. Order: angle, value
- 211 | 4.99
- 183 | 5.15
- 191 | 5.15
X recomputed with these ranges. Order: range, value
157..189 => 5.24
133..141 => 5.11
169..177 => 5.23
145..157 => 5.21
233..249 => 5.04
